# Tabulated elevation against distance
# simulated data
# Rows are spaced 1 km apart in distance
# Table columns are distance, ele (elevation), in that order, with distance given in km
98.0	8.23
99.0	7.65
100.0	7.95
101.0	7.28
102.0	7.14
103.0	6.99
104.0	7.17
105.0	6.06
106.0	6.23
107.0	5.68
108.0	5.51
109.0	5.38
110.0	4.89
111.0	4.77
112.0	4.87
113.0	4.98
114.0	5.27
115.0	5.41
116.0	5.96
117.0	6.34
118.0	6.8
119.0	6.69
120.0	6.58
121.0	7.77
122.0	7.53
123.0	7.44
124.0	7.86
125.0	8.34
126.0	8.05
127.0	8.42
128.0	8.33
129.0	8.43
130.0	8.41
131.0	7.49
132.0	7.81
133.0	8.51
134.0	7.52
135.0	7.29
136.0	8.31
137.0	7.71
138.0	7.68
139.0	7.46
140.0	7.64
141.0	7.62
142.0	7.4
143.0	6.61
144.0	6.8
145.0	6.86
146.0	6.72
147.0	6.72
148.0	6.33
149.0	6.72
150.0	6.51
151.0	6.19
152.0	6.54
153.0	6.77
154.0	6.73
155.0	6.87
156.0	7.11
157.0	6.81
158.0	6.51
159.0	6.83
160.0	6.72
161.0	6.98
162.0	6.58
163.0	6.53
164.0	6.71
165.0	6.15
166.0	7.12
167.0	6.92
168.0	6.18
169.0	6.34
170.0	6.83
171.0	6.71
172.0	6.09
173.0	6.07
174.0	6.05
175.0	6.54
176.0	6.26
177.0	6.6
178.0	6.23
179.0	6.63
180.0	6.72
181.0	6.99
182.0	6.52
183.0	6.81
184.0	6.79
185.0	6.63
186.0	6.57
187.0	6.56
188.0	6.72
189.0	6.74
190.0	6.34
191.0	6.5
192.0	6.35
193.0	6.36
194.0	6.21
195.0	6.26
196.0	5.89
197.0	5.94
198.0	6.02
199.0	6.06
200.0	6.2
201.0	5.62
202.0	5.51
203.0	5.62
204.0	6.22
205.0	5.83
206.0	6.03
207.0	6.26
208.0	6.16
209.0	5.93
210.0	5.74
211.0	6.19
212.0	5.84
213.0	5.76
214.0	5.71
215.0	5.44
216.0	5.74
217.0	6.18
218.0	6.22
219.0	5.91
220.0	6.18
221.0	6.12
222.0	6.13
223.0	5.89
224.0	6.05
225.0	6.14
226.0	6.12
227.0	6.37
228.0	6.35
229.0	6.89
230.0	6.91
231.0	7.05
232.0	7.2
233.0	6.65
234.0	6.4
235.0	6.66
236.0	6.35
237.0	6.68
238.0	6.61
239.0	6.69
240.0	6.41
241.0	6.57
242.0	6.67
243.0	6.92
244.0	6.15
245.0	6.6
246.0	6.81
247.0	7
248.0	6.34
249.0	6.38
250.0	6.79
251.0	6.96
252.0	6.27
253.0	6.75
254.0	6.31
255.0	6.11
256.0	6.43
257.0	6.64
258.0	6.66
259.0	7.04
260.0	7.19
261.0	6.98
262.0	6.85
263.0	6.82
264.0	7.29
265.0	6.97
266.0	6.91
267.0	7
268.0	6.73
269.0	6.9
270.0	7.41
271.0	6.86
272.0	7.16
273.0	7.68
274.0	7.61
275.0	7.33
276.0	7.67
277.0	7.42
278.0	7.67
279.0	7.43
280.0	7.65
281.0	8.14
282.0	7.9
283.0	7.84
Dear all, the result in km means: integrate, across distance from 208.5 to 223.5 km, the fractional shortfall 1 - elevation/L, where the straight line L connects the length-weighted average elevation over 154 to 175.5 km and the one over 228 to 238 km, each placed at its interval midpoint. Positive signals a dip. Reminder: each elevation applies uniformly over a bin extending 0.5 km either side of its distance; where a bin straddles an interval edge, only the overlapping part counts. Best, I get 1.7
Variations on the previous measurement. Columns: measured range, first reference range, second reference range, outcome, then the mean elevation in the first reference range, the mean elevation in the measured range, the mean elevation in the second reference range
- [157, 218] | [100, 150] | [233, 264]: 4.3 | 6.94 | 6.31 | 6.65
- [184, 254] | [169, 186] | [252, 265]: 3.4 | 6.52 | 6.31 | 6.75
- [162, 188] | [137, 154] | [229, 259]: 1.1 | 6.93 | 6.55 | 6.63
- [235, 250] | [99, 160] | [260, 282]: 1.3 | 6.91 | 6.59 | 7.27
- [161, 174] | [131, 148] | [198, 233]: 0.7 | 7.39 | 6.52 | 6.11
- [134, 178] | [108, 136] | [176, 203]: -1.0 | 6.93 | 6.8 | 6.36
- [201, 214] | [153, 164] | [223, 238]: 1.4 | 6.76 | 5.9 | 6.54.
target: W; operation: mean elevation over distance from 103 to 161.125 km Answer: 6.88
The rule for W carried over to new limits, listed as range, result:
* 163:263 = 6.39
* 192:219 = 5.97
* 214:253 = 6.44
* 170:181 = 6.44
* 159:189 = 6.58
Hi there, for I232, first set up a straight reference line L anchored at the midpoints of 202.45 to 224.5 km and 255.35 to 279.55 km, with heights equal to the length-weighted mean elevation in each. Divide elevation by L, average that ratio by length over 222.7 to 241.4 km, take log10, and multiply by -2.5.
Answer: -0.03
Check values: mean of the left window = 5.96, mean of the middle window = 6.53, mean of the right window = 7.11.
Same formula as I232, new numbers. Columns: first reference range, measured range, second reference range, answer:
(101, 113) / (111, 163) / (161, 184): -0.14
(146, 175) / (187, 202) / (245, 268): 0.07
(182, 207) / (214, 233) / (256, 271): 0.05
